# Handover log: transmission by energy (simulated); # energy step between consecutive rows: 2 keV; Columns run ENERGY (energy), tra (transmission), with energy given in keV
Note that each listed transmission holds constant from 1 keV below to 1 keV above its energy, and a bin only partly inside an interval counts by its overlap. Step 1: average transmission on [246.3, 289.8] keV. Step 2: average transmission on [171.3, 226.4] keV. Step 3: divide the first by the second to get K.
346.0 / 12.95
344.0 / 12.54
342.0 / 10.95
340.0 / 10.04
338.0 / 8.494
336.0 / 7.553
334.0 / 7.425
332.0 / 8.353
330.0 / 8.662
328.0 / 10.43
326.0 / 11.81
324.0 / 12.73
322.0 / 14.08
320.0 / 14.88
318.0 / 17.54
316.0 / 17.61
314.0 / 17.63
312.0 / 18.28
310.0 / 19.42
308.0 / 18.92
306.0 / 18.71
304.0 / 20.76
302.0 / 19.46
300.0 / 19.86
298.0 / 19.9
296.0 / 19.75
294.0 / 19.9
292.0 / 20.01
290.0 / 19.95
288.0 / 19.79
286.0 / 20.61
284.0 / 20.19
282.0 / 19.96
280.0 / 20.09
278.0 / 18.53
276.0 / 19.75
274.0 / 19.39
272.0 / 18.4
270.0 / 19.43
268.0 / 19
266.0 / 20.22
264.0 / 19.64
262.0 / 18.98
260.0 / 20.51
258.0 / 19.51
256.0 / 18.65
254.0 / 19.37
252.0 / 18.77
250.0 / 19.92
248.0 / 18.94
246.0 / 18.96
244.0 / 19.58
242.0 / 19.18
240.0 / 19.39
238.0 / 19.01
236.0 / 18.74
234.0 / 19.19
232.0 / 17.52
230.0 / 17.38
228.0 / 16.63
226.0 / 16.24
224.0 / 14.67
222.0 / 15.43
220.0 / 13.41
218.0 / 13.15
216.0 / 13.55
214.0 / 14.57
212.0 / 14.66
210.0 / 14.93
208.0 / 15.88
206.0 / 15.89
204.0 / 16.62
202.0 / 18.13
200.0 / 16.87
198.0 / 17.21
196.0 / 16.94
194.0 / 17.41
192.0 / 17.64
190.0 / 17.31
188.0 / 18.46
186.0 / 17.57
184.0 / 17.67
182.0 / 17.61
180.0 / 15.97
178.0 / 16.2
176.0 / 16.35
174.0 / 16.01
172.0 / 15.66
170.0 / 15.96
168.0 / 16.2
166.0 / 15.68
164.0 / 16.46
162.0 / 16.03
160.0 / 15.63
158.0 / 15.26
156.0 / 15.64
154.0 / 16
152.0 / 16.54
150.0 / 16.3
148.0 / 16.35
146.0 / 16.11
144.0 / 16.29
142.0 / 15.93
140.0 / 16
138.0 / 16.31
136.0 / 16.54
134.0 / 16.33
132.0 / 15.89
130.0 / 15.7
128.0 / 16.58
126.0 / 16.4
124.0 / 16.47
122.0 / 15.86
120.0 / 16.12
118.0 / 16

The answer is 1.2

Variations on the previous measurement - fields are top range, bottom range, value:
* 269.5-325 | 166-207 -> 1.11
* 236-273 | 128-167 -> 1.20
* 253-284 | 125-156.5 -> 1.20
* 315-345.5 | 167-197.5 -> 0.69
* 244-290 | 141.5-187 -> 1.20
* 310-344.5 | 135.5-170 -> 0.78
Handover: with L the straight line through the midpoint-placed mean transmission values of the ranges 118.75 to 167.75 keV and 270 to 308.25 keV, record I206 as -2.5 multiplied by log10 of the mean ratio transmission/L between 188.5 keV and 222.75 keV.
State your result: 0.11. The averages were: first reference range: 16.1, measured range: 15.9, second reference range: 19.7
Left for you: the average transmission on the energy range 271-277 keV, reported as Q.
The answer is 19.2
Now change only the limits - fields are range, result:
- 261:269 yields 19.5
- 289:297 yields 19.9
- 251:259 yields 19.1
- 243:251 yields 19.4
